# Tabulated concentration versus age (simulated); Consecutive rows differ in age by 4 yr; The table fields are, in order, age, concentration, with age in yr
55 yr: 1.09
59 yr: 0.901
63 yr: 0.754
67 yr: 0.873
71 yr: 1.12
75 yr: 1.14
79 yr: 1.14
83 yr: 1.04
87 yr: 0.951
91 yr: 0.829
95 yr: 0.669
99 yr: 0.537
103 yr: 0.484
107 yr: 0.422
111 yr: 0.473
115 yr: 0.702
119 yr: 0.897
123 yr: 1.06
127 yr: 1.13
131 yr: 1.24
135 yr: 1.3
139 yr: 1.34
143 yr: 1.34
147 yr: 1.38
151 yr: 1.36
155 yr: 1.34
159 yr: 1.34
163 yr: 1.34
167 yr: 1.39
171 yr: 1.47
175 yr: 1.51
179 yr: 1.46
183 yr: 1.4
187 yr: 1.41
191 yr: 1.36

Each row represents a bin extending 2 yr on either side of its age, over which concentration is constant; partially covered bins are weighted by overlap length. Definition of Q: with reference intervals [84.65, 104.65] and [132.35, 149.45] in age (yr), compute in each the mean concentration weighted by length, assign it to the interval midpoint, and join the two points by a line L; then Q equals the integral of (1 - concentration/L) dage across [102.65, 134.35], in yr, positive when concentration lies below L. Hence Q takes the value 6.7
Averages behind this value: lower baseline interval 0.704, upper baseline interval 1.34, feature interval 0.839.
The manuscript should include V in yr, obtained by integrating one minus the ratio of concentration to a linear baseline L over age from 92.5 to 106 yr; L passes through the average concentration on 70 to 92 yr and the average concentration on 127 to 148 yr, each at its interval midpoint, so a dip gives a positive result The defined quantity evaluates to 6.7 yr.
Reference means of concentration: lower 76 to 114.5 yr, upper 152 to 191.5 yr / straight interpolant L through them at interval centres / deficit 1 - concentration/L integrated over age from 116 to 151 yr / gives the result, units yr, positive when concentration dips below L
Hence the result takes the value -4.23 yr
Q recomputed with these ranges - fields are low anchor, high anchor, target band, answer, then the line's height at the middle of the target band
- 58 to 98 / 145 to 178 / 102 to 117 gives 7.9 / 1.11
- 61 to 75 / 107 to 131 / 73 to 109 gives 4.3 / 0.903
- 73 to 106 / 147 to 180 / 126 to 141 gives -1.2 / 1.17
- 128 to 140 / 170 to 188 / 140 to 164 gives -0.1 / 1.35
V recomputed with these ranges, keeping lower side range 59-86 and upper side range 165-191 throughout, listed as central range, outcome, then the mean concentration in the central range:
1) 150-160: -0.1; 1.35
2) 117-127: 1.6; 1.01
